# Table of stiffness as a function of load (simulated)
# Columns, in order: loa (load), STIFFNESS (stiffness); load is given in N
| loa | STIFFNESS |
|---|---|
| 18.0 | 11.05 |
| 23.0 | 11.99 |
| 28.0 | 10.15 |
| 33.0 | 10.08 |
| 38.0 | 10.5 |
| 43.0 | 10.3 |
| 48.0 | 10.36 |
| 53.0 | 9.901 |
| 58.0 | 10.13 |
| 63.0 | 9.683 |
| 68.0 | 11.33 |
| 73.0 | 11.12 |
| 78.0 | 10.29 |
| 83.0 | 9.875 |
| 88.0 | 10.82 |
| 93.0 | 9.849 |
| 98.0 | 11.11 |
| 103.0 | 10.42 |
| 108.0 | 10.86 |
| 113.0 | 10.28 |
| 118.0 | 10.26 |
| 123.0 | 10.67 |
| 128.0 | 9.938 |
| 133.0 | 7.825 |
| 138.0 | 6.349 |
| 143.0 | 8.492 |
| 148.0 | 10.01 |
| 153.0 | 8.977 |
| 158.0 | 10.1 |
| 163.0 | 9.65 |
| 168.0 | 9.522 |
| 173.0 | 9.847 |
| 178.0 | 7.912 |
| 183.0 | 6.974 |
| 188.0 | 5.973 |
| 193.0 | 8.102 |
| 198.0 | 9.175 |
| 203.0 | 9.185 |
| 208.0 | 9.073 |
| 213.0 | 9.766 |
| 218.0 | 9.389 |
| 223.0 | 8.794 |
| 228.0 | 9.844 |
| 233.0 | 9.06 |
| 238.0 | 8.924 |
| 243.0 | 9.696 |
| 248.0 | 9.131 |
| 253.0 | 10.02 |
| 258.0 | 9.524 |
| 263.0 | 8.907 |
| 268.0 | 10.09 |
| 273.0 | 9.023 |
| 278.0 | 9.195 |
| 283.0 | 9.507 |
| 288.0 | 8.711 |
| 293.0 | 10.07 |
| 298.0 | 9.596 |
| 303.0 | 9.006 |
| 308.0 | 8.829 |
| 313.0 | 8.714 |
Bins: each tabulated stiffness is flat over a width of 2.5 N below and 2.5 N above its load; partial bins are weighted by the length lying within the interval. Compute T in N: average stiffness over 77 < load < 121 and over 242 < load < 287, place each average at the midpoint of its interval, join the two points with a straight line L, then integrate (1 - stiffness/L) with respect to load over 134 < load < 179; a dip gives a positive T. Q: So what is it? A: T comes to 4.9 N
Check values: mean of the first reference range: 10.4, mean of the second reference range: 9.42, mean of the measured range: 8.98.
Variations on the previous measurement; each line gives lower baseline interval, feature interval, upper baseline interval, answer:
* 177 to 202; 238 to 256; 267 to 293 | -1.60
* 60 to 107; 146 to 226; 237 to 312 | 7.95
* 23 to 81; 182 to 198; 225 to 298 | 3.93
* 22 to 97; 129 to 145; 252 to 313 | 3.64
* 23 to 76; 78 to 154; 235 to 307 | 2.79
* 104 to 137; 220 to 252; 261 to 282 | 0.56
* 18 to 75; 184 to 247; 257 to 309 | 5.11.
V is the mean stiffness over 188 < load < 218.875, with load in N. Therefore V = 8.85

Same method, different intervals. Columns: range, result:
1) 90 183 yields 9.5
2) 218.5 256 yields 9.36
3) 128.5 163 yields 8.78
